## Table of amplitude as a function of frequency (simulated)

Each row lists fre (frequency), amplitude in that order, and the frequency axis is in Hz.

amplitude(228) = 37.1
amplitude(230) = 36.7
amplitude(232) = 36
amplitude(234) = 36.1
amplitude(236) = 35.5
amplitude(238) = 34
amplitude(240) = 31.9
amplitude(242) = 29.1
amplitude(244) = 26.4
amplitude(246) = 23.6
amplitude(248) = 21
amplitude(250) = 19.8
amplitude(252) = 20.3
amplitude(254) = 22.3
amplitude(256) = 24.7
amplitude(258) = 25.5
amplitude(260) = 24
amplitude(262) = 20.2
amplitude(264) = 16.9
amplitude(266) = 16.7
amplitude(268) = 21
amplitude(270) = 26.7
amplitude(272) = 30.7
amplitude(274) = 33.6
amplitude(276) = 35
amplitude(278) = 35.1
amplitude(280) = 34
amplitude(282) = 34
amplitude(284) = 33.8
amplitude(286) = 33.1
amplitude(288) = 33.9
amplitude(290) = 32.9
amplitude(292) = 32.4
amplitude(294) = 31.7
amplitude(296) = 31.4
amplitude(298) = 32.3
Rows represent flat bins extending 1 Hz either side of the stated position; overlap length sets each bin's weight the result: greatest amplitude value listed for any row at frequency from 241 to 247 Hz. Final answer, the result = 29.1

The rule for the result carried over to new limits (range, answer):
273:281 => 35.1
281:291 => 34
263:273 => 30.7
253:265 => 25.5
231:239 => 36.1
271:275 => 33.6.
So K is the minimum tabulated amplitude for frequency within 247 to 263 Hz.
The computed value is 19.8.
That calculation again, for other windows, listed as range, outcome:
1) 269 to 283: 26.7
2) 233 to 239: 34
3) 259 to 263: 20.2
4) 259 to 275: 16.7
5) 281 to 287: 33.1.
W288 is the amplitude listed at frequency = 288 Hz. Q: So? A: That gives 33.9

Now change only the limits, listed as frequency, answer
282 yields 34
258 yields 25.5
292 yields 32.4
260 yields 24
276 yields 35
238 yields 34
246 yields 23.6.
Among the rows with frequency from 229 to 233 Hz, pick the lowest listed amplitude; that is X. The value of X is 36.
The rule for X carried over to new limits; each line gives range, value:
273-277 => 33.6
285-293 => 32.4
